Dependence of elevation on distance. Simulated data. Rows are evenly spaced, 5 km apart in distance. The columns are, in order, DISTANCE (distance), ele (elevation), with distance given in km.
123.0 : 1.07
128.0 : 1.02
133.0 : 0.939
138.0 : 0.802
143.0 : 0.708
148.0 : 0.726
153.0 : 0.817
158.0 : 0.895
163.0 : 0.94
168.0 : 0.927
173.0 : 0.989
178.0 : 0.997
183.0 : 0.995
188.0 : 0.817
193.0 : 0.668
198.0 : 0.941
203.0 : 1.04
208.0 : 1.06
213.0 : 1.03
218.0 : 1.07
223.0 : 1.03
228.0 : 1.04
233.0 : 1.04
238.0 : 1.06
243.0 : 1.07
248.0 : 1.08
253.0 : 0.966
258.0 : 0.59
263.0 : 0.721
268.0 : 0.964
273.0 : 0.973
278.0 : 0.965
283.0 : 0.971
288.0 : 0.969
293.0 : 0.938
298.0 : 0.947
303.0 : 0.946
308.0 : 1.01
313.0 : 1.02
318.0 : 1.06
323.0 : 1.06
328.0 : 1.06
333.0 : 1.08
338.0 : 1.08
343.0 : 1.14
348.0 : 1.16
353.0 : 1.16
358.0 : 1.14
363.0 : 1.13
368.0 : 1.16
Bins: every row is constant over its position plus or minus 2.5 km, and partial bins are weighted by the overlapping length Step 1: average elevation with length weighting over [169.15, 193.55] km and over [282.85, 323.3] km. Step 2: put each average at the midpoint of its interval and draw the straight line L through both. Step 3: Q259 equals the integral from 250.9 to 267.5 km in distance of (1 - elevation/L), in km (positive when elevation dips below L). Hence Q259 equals 3.2 km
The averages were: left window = 0.913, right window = 0.989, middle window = 0.779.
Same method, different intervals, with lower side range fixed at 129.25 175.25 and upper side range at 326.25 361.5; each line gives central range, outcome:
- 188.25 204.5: 1.0 km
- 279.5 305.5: 2.4 km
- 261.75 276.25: 1.6 km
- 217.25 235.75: -1.5 km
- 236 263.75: 1.9 km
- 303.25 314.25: 0.7 km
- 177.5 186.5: -0.7 km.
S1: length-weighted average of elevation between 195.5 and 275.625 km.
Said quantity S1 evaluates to 0.98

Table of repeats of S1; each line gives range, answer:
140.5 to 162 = 0.797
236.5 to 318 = 0.951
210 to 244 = 1.05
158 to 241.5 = 0.976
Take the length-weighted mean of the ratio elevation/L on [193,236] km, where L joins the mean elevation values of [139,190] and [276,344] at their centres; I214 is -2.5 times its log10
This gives -0.09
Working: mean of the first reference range 0.879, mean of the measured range 1.01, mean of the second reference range 1.02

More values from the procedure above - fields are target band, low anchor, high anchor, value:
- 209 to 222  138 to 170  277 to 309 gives -0.18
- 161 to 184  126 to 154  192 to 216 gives -0.08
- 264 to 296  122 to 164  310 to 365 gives 0.09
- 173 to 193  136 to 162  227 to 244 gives -0.02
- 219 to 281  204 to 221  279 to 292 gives 0.05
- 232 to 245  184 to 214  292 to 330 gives -0.11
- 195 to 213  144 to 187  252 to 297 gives -0.12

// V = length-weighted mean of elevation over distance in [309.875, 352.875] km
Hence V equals 1.09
